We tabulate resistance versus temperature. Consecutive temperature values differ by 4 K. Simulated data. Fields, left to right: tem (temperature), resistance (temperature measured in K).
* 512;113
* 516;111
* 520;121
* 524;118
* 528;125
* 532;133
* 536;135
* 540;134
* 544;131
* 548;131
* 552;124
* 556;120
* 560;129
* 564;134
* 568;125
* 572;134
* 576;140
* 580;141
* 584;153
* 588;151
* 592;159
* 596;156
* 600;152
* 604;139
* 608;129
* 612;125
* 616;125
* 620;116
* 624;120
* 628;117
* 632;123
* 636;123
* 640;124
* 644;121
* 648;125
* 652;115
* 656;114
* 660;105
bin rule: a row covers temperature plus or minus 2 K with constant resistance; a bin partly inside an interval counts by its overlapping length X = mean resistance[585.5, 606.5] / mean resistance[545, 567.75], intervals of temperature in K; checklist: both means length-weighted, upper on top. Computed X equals 1.2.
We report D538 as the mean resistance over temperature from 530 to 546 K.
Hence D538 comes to 133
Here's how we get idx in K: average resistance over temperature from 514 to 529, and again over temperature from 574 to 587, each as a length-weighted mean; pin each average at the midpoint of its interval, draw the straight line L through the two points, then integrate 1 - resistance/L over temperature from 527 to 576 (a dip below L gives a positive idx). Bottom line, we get 0.6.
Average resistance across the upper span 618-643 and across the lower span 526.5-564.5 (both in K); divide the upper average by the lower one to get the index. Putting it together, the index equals 0.93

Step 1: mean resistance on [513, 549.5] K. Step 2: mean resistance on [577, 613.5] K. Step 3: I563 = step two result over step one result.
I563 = 1.15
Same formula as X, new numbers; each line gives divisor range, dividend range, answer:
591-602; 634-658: 0.77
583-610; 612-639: 0.82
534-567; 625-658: 0.93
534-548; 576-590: 1.11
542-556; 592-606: 1.18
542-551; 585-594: 1.19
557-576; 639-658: 0.91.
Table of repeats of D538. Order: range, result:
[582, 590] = 152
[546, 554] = 128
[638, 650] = 123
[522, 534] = 125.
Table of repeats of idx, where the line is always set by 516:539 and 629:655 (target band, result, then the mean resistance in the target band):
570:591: -3.6 K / 145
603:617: -0.8 K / 129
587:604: -4.1 K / 153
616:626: 0.2 K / 119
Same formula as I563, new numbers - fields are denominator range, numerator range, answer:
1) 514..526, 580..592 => 1.30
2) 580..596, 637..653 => 0.80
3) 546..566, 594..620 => 1.07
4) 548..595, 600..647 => 0.91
